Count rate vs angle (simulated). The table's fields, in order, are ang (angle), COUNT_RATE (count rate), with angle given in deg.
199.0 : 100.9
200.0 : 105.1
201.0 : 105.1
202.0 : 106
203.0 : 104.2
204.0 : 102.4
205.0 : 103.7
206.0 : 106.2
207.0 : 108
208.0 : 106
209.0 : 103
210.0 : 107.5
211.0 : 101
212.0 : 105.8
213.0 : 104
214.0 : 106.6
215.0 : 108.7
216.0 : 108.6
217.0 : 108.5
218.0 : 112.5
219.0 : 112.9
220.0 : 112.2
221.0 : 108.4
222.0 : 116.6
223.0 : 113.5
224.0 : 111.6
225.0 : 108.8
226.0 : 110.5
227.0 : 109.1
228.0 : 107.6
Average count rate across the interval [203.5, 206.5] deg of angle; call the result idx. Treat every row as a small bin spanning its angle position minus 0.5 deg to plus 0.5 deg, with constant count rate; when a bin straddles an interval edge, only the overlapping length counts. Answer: 104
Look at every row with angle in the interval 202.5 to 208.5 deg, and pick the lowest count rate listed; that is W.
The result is 102.4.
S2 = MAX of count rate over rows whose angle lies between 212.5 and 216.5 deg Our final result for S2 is 108.7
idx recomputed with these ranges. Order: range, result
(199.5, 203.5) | 105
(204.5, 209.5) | 105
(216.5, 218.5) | 110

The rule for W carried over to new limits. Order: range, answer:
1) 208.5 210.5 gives 103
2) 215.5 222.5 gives 108.4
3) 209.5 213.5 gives 101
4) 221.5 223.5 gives 113.5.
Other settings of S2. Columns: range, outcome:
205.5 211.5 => 108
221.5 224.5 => 116.6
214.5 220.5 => 112.9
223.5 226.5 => 111.6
